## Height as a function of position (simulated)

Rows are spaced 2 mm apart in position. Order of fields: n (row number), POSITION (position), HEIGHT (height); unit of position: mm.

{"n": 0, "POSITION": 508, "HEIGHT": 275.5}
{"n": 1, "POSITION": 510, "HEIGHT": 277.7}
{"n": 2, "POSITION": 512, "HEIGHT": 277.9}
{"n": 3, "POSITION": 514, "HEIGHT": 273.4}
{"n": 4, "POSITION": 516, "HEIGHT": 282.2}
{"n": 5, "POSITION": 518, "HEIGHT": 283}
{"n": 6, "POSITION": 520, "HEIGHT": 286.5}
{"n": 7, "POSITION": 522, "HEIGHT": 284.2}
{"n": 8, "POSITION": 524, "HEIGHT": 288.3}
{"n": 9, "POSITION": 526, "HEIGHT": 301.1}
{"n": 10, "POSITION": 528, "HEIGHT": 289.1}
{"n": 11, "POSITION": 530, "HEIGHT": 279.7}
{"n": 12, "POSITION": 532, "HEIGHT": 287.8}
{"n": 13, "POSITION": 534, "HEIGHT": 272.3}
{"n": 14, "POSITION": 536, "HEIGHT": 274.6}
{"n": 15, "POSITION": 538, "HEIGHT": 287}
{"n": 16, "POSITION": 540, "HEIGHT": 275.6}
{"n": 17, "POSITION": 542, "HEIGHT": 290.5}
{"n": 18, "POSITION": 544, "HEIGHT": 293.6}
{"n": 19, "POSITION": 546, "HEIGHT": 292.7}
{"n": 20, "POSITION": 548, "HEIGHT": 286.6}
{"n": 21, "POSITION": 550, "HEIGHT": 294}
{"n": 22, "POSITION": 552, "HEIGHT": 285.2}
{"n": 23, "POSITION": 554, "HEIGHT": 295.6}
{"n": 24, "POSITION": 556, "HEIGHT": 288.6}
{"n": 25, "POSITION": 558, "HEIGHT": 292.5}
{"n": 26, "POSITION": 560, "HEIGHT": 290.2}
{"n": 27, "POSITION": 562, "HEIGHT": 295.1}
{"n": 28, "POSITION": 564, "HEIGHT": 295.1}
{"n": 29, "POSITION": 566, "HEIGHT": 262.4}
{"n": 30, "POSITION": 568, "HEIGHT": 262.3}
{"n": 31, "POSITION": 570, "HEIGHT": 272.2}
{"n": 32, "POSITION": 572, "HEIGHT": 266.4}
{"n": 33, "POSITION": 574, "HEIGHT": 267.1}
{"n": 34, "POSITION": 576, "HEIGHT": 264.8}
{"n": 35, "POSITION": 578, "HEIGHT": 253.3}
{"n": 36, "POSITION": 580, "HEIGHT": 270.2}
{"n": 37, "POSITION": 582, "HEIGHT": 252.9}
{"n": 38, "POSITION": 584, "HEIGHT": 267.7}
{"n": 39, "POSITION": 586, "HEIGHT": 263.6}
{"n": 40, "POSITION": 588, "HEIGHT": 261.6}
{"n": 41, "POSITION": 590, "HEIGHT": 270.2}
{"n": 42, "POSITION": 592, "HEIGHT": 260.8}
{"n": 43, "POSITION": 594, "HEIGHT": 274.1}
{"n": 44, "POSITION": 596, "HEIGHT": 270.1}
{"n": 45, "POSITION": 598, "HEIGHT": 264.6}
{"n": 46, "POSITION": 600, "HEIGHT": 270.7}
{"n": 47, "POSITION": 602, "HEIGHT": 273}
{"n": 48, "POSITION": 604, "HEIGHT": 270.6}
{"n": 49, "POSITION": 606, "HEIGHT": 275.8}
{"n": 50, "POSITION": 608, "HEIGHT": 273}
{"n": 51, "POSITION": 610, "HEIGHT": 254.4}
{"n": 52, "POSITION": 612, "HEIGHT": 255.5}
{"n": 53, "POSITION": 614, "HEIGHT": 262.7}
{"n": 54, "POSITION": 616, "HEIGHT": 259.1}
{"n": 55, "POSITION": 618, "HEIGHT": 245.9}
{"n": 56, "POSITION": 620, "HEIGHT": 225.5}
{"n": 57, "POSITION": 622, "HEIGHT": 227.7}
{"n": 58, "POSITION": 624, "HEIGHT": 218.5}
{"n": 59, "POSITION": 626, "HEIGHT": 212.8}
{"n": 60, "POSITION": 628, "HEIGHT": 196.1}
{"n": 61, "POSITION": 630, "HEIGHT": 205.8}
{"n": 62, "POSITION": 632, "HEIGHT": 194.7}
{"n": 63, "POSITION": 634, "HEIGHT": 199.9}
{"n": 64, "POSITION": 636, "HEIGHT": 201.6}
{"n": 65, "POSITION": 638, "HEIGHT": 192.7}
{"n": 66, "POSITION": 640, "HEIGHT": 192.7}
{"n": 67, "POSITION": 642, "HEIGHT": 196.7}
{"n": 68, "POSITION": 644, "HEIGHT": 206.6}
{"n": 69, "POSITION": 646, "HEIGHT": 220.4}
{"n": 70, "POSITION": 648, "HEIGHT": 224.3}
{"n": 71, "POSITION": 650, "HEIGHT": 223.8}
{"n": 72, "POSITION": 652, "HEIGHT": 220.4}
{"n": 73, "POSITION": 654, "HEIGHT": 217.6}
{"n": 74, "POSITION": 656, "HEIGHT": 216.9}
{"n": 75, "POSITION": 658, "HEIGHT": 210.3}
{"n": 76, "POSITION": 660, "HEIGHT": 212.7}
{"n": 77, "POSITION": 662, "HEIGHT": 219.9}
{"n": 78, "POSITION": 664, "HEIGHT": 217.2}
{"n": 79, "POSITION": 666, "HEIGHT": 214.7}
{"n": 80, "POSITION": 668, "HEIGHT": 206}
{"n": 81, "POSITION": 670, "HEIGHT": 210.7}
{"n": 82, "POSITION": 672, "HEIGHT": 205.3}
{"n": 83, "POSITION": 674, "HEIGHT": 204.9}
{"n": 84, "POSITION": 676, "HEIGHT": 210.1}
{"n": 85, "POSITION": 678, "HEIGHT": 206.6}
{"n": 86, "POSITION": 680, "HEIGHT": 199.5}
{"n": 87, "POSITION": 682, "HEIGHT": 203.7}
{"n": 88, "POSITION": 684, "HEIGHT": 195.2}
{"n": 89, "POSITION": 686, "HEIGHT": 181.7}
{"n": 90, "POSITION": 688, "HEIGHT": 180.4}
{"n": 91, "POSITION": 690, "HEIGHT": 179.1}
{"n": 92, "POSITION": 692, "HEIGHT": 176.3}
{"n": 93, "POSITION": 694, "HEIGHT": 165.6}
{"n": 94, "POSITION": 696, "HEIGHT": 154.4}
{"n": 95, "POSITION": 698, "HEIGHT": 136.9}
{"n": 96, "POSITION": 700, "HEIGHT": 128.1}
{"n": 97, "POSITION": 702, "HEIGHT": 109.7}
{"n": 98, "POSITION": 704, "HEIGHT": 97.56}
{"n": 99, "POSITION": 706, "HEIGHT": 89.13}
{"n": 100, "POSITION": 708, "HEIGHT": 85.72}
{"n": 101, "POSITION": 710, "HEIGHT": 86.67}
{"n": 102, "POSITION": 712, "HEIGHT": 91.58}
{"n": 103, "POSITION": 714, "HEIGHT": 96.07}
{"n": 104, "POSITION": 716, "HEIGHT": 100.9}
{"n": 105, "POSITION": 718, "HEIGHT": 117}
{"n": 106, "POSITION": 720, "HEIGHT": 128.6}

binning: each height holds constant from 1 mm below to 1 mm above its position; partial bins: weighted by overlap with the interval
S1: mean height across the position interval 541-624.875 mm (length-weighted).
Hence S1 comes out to 270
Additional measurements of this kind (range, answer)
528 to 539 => 281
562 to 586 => 268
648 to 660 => 218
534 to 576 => 283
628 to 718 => 179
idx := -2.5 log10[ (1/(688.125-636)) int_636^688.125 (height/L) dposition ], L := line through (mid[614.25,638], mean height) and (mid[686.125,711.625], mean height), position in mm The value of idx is -0.19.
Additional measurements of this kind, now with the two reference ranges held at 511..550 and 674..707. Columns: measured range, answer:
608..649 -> -0.05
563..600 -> -0.09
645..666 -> -0.15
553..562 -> -0.11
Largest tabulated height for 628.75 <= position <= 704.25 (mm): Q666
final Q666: 224.3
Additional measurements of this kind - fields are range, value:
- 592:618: 275.8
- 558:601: 295.1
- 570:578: 272.2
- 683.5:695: 195.2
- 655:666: 219.9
